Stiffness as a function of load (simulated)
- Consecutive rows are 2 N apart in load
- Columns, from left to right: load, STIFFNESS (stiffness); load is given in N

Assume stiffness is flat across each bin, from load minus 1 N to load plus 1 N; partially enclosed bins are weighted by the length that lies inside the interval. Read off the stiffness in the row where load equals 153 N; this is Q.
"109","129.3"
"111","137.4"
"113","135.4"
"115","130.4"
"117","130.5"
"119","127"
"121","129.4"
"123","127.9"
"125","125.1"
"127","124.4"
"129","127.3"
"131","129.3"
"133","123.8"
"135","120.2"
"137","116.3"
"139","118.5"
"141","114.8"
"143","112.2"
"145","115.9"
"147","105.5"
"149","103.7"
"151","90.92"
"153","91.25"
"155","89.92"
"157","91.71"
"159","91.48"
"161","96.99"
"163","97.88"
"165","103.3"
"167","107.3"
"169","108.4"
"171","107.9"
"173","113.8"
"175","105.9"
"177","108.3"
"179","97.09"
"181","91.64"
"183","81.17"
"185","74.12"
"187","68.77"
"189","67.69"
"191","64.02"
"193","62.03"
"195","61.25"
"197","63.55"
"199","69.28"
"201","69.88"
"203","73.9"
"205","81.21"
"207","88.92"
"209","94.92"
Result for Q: 91.25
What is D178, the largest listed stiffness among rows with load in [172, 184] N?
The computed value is 113.8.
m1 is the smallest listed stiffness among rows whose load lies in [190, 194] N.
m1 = 62.03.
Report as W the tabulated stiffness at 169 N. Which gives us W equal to 108.4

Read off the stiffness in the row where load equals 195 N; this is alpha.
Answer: 61.25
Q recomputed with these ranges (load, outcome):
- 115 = 130.4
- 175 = 105.9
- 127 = 124.4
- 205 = 81.21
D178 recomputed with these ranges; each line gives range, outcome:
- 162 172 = 108.4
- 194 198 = 63.55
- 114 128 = 130.5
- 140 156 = 115.9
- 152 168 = 107.3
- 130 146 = 129.3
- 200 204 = 73.9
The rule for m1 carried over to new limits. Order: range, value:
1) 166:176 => 105.9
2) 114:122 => 127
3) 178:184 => 81.17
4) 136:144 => 112.2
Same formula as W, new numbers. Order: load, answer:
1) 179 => 97.09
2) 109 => 129.3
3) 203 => 73.9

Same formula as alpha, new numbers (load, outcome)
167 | 107.3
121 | 129.4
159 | 91.48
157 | 91.71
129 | 127.3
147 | 105.5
